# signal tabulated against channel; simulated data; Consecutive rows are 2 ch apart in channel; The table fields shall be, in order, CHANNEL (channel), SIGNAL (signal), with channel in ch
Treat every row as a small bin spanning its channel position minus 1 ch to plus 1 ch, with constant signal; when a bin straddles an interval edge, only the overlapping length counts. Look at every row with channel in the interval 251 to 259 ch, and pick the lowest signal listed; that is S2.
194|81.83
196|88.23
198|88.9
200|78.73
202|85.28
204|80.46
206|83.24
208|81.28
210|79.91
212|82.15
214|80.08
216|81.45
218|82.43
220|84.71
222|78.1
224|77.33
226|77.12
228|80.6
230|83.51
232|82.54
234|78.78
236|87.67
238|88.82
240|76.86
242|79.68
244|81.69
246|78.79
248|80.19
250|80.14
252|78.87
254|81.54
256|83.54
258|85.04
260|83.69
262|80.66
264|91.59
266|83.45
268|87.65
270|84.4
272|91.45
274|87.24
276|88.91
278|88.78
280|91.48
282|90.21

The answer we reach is 78.87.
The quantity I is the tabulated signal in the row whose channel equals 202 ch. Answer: 85.28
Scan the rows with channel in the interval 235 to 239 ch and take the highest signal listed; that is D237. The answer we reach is 88.82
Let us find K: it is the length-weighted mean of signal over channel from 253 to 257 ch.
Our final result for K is 82.5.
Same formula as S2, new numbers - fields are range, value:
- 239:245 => 76.86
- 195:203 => 78.73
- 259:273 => 80.66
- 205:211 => 79.91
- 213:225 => 77.33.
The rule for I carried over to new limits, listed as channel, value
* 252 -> 78.87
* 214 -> 80.08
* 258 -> 85.04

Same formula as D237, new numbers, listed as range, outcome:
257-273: 91.59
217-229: 84.71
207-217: 82.15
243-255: 81.69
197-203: 88.9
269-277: 91.45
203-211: 83.24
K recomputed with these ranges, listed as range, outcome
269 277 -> 88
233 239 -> 85.1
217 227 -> 79.9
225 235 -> 80.5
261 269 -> 85.8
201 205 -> 82.9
